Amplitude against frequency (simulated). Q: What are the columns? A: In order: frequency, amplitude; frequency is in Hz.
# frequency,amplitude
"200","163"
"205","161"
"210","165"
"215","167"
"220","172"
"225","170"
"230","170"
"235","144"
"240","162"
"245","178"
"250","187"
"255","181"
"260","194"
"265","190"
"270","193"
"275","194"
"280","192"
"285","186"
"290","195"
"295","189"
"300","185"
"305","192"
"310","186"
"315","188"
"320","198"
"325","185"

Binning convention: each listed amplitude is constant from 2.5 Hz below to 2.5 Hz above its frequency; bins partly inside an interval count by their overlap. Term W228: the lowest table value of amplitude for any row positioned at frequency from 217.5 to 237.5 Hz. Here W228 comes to 144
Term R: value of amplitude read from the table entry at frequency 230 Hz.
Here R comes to 170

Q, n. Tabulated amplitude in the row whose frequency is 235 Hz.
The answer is 144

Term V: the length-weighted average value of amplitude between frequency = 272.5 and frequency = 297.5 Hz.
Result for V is 191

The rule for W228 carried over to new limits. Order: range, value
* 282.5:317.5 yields 185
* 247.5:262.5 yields 181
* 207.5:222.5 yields 165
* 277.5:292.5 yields 186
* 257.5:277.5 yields 190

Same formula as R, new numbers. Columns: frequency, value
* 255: 181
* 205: 161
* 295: 189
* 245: 178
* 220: 172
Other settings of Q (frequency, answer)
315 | 188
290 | 195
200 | 163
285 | 186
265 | 190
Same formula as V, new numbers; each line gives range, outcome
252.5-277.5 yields 190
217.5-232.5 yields 171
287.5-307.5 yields 190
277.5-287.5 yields 189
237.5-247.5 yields 170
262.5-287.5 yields 191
